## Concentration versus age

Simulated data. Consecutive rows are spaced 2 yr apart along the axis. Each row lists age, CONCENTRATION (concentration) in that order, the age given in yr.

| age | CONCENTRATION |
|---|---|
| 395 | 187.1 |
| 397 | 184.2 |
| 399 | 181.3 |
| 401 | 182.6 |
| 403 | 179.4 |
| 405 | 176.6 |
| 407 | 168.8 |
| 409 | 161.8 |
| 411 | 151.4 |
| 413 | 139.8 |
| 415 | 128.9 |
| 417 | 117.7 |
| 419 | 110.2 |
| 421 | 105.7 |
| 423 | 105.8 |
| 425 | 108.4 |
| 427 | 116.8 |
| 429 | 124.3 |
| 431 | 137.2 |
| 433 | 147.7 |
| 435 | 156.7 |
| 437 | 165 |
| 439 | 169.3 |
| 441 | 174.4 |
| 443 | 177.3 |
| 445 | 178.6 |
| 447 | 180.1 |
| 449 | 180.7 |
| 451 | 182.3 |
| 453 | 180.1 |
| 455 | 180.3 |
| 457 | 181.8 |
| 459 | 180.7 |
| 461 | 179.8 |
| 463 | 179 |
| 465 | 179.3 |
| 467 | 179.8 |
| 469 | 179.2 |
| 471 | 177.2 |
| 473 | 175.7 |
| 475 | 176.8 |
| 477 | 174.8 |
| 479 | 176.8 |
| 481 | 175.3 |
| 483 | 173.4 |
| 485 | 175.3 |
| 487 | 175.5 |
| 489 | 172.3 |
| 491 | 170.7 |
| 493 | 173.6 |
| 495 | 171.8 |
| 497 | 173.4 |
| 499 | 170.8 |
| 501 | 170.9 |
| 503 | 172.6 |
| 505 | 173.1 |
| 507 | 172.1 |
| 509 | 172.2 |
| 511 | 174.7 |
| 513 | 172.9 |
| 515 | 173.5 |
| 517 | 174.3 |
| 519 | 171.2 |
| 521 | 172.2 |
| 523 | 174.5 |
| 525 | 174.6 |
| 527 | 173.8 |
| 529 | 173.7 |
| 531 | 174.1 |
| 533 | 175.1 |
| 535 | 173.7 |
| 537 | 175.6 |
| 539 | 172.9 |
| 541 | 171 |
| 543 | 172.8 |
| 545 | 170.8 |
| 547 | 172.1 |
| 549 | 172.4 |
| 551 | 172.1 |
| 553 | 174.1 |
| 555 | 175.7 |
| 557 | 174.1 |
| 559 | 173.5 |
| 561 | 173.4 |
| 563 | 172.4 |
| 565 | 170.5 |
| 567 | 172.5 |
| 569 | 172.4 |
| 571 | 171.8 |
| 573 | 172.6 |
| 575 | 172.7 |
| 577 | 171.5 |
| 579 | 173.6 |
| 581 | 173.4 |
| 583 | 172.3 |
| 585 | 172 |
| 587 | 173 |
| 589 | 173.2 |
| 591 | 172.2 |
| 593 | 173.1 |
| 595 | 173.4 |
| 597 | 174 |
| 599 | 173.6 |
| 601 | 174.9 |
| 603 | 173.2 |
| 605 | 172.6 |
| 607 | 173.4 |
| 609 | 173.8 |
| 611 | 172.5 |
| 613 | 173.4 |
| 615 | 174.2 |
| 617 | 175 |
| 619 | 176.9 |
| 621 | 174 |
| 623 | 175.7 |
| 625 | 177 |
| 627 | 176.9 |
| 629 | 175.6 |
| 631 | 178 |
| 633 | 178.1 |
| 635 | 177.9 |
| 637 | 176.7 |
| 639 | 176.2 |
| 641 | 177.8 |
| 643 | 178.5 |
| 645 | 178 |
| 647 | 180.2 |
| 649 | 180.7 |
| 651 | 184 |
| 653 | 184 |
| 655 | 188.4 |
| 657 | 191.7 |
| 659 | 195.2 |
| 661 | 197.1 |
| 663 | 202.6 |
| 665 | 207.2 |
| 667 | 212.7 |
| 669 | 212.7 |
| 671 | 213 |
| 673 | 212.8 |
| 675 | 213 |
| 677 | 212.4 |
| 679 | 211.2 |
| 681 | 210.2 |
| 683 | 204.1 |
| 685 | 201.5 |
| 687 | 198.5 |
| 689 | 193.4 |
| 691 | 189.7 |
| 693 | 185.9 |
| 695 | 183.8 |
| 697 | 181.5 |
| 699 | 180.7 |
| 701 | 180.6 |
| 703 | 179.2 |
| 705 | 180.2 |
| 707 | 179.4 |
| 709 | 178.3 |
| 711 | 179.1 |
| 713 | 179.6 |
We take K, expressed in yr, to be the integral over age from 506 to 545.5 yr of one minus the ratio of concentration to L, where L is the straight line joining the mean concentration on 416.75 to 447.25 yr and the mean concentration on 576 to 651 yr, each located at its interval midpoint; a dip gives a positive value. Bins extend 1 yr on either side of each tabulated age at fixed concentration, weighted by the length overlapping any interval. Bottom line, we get -3.55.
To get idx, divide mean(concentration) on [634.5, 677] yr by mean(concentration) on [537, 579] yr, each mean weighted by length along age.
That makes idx 1.1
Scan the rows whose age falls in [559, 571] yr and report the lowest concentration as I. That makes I 170.5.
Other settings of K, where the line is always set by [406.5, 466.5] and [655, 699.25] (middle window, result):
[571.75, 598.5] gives 1.5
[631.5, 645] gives 1.1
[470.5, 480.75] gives -0.9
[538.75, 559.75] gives 0.4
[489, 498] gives -0.4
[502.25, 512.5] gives -0.3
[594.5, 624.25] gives 2.2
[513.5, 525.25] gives -0.2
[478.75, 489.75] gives -0.7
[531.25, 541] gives 0.0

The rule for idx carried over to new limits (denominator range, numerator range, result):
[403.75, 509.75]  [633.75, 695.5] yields 1.19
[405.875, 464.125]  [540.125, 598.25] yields 1.12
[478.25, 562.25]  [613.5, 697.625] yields 1.10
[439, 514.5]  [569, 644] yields 0.99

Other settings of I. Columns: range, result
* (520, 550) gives 170.8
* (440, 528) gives 170.7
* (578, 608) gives 172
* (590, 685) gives 172.2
